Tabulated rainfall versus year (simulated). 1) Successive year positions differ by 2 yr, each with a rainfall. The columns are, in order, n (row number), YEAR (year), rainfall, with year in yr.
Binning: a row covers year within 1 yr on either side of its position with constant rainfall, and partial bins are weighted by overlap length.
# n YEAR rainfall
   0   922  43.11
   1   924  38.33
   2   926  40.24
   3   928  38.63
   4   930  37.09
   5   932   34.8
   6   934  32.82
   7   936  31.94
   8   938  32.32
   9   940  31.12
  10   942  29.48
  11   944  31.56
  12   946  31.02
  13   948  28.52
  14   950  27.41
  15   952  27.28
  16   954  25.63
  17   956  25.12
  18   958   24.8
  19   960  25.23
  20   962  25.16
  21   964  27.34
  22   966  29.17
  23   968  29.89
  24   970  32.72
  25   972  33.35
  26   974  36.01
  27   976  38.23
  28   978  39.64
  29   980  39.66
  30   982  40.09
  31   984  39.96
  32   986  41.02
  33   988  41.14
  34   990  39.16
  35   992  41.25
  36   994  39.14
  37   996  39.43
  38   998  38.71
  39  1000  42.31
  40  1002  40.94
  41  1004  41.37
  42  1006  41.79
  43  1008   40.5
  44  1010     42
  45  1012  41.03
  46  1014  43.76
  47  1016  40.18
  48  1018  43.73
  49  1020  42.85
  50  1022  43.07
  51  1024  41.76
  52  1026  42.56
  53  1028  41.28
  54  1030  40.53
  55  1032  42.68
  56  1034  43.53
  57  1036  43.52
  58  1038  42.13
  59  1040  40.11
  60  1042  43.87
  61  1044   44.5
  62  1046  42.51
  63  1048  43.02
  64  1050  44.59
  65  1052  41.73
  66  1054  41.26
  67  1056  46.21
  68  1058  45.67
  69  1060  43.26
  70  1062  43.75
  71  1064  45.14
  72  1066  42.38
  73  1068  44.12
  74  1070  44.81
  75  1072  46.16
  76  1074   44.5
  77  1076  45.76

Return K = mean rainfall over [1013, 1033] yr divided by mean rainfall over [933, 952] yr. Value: 1.4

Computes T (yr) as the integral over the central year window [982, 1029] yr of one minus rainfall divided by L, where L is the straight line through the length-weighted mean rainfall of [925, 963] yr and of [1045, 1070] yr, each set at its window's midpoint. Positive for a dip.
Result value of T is -4.5 yr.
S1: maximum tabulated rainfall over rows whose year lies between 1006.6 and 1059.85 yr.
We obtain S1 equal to 46.21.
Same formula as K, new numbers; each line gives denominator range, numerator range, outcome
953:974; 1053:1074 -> 1.57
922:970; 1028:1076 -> 1.40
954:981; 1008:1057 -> 1.37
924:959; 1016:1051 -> 1.36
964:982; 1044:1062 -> 1.26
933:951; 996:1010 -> 1.33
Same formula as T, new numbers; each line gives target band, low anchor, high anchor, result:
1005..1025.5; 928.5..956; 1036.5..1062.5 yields -1.5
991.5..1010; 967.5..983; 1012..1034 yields -0.5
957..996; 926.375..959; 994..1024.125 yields 1.5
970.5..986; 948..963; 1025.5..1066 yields -4.0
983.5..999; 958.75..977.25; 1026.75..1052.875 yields -2.4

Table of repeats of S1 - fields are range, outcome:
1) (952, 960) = 27.28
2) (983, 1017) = 43.76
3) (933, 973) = 33.35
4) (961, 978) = 39.64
